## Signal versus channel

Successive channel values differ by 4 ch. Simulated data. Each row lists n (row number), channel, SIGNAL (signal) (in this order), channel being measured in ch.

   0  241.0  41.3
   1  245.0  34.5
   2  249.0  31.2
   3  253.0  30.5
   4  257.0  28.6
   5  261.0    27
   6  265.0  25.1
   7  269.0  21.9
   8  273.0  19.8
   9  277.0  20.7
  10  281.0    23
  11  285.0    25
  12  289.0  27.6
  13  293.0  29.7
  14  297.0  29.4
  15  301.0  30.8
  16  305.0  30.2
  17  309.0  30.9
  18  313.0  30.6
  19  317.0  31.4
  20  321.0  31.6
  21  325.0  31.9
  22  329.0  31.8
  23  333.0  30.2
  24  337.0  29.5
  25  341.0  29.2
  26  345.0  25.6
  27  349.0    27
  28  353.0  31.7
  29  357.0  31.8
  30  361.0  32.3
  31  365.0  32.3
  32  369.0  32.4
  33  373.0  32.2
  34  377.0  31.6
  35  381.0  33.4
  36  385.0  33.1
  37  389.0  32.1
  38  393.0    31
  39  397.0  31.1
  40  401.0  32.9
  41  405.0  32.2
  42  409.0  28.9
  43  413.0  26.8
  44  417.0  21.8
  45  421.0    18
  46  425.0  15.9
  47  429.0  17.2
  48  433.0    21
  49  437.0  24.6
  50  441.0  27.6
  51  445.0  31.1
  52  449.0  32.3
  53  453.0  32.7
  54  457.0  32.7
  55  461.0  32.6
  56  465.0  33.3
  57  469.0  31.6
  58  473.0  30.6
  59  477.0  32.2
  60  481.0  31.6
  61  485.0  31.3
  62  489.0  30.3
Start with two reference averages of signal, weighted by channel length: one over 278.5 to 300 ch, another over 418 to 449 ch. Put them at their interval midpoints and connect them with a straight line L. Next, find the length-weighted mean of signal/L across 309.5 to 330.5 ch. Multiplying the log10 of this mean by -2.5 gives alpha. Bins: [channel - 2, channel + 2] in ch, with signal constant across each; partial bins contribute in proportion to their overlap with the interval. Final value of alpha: -0.20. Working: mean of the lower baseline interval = 27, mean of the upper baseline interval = 22.8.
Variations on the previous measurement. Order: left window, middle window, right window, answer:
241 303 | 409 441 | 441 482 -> 0.39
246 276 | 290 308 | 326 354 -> -0.08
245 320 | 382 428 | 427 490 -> 0.05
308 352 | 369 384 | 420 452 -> -0.19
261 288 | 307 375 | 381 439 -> -0.24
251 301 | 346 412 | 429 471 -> -0.13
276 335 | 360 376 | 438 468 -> -0.07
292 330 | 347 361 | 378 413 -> 0.03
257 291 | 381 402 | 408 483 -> -0.21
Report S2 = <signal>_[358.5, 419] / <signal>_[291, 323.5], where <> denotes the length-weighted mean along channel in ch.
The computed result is 1.01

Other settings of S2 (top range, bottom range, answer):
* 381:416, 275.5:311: 1.12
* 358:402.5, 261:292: 1.36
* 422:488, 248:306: 1.07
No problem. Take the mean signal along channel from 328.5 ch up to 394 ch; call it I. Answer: 31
